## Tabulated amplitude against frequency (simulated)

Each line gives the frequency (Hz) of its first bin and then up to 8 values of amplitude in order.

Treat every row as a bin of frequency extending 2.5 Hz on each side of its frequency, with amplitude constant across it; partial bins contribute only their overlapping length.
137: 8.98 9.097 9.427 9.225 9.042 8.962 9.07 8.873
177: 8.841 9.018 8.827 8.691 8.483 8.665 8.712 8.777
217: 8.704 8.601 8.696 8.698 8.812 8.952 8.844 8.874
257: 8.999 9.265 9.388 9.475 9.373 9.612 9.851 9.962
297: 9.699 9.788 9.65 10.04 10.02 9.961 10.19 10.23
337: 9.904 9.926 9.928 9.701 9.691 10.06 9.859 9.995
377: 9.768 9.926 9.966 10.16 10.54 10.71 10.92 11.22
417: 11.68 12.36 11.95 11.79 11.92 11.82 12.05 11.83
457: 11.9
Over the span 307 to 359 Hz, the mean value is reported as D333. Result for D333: 9.95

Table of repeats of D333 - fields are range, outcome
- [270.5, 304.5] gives 9.69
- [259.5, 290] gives 9.5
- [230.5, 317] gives 9.4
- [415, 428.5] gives 12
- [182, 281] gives 8.9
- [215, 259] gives 8.8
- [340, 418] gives 10.2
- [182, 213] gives 8.71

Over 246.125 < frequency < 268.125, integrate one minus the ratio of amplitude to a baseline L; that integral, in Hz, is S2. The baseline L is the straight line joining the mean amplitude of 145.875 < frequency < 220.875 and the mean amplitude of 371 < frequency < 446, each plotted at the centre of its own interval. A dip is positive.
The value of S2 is 1.2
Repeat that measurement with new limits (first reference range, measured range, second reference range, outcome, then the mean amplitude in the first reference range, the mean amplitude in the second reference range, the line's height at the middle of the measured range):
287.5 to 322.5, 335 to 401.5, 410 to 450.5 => 5.4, 9.87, 11.9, 10.9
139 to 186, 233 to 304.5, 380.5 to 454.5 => 4.6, 9.05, 11.3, 9.98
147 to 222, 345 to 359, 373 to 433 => 0.8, 8.86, 10.9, 10.4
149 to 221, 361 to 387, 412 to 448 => 3.0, 8.85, 11.9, 11.2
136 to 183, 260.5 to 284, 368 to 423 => 0.9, 9.06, 10.6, 9.79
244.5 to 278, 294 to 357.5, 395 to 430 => 1.2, 9.17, 11.4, 10.1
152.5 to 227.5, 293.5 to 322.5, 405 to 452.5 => 1.2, 8.81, 11.8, 10.3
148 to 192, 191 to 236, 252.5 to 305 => 2.6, 8.98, 9.52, 9.2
